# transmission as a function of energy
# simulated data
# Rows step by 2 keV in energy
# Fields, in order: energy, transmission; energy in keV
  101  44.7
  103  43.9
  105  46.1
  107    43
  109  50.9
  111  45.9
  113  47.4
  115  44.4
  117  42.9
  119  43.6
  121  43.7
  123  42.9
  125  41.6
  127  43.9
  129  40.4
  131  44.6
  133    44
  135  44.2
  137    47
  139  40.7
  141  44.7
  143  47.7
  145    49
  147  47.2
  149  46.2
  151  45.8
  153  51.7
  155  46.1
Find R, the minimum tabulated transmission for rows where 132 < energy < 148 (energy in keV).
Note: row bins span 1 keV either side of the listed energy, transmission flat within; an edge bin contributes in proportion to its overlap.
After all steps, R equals 40.7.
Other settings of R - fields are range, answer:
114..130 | 40.4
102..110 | 43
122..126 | 41.6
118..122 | 43.6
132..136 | 44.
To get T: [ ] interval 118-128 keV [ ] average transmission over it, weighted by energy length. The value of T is 43.1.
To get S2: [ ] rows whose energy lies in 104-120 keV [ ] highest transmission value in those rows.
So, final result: 50.9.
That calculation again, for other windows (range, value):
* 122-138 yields 47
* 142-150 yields 49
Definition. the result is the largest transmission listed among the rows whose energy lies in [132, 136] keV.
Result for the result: 44.2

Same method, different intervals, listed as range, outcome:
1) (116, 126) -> 43.7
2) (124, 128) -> 43.9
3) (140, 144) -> 47.7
